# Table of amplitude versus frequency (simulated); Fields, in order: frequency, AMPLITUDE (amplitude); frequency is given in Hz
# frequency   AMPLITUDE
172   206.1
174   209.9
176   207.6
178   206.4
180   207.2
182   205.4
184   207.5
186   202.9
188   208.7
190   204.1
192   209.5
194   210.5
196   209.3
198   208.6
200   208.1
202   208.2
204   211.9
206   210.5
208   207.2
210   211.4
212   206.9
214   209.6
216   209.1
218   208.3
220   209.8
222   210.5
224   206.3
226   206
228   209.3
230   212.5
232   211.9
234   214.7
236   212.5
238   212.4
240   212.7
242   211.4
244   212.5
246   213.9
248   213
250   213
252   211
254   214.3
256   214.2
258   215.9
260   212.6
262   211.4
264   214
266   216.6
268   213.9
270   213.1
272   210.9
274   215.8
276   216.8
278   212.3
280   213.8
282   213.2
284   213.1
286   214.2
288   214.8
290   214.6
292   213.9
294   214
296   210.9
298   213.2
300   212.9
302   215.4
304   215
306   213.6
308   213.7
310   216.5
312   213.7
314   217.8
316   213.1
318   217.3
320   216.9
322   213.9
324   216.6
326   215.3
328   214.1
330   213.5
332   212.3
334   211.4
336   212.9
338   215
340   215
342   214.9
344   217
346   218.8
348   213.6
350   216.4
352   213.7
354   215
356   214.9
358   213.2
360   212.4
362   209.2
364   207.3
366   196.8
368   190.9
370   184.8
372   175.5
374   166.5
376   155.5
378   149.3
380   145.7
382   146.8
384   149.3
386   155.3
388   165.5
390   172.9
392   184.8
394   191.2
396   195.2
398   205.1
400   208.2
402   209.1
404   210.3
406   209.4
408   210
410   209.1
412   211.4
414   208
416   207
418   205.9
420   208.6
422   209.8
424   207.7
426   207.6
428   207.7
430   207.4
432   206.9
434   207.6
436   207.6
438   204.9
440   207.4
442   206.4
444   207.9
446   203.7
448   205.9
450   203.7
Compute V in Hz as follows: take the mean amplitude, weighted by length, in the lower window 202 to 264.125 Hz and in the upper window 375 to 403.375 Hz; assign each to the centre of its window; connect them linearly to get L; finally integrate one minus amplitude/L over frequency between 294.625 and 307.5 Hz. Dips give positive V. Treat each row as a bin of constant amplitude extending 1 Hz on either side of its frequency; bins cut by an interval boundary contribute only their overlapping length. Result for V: -1.2 Hz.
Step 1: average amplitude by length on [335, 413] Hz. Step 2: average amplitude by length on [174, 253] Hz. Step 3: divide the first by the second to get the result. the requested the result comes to 0.93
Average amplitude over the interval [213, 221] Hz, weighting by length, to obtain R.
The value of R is 209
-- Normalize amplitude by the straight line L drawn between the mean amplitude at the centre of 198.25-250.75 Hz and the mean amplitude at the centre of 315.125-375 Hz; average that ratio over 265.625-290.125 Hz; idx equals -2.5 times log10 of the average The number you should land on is -0.022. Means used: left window 210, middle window 214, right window 209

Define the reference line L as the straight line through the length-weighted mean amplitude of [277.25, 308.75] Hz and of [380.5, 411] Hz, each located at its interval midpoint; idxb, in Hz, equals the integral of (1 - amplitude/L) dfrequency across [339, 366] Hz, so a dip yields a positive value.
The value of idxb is -2.0 Hz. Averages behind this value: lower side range 214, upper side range 187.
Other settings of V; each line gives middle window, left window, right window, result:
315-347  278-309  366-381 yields -3.71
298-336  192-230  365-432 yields -3.09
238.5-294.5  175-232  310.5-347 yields -0.50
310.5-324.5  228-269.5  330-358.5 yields -0.09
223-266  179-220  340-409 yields -1.68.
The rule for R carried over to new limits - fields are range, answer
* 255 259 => 215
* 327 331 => 214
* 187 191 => 206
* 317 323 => 216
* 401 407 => 210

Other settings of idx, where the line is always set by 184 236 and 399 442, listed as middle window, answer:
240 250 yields -0.020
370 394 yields 0.267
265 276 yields -0.028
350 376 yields 0.050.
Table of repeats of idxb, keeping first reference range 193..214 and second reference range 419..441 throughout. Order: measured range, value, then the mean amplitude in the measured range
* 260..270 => -0.2 Hz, 214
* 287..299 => -0.3 Hz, 214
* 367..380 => 2.5 Hz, 169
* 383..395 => 2.2 Hz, 170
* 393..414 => 0.2 Hz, 206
